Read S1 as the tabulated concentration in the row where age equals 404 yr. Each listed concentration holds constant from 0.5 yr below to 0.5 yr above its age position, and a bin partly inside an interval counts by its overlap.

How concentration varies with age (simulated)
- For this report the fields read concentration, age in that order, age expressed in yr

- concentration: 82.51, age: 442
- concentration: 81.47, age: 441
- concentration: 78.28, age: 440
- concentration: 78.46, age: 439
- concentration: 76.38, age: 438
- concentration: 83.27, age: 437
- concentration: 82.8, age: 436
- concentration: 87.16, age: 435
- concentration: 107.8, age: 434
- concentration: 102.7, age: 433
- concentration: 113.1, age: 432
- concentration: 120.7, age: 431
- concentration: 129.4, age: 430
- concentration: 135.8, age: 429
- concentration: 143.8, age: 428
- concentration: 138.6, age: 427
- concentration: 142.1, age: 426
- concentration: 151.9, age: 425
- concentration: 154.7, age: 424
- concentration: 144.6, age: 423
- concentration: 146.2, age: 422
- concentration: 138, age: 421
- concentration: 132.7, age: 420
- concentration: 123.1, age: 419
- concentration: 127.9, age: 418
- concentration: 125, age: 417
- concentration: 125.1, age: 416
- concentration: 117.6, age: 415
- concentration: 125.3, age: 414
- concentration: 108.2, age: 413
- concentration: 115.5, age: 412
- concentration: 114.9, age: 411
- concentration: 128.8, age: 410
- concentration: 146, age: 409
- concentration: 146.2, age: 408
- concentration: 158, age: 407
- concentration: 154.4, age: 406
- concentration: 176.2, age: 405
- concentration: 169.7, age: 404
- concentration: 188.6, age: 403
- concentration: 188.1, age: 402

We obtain 169.7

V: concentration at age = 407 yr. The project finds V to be 158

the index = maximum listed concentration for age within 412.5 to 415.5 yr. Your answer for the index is 125.3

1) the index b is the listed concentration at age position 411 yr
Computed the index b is 114.9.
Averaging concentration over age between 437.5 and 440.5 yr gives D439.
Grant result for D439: 77.7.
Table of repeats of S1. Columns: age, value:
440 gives 78.28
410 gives 128.8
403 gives 188.6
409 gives 146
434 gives 107.8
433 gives 102.7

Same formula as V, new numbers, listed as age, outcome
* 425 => 151.9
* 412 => 115.5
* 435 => 87.16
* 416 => 125.1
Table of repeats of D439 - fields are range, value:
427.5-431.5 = 132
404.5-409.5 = 156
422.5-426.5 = 148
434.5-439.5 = 81.6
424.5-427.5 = 144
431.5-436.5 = 98.7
